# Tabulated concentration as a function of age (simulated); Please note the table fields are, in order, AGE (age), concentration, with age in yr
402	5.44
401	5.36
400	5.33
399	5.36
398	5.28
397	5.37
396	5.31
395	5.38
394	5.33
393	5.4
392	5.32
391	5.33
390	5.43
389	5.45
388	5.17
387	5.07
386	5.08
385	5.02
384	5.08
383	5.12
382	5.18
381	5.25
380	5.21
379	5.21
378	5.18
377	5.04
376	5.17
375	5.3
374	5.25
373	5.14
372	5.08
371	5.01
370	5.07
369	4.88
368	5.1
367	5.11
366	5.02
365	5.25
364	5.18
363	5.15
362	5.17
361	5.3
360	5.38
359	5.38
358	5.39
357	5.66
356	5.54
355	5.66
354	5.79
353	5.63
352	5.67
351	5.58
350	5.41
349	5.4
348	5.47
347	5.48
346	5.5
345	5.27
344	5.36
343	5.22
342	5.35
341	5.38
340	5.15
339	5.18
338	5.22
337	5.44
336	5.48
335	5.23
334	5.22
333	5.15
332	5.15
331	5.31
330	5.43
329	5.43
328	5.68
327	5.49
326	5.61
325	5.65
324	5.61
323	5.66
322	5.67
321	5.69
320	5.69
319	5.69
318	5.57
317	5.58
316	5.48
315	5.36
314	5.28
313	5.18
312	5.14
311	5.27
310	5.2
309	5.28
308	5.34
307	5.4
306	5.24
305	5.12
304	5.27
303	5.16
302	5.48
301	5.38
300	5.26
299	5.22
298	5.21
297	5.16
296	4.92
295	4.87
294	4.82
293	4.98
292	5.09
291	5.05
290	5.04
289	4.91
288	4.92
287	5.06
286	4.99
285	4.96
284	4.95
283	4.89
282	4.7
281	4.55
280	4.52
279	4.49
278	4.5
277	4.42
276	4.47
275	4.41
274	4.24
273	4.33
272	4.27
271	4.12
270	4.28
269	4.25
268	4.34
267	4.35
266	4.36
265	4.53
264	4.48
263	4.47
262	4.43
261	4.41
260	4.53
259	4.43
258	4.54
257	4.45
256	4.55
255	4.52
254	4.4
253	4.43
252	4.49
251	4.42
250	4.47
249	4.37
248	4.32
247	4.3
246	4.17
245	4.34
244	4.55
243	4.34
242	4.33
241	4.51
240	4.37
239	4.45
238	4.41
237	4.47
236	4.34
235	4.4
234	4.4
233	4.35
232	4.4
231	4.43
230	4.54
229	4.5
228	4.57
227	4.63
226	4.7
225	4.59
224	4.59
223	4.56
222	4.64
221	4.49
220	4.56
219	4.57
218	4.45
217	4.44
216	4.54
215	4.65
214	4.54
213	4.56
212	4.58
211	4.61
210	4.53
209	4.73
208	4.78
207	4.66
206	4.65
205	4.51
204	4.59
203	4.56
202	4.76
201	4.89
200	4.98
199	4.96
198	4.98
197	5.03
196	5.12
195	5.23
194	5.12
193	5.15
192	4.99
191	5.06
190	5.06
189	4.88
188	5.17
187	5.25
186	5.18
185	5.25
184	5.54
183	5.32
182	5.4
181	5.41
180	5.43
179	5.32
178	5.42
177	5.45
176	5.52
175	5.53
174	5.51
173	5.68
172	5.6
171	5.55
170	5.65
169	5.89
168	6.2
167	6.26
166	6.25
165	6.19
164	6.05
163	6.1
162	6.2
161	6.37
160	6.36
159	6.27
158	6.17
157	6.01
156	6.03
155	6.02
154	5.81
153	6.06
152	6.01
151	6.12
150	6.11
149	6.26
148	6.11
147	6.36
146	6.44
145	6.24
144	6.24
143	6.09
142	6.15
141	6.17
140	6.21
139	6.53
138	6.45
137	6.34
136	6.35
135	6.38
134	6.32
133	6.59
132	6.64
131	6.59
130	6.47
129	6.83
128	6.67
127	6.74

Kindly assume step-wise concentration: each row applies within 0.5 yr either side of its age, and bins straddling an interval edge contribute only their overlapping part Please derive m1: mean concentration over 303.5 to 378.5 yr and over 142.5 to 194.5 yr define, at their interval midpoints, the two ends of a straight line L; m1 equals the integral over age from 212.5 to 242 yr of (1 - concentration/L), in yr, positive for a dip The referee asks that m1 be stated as 5.9 yr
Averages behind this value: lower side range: 5.76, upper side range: 5.35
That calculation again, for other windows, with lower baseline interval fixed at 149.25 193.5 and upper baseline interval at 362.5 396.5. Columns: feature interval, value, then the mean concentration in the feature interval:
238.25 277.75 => 7.85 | 4.4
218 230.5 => 2.24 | 4.57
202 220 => 3.26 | 4.59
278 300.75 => 2.01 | 4.93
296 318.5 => 0.31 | 5.29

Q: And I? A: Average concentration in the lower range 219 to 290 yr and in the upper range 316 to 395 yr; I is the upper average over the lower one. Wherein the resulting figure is 1.19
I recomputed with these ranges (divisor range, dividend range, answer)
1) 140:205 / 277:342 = 0.92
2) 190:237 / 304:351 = 1.15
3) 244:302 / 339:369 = 1.16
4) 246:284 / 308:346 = 1.22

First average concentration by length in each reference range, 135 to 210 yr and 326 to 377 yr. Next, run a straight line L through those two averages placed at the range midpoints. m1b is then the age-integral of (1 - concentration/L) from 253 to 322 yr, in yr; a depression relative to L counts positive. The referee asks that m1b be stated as 7.02 yr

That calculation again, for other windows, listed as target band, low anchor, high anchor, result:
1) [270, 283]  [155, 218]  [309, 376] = 2.2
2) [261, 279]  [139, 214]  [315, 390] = 3.5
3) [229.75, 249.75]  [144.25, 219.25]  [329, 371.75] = 3.7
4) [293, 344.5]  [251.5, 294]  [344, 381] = -4.0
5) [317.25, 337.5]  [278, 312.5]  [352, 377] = -1.3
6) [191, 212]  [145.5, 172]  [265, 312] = 3.1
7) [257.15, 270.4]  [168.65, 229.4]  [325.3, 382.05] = 1.8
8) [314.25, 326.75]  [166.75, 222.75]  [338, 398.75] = -0.9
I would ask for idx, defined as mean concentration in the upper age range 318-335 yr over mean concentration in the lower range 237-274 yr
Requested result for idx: 1.25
